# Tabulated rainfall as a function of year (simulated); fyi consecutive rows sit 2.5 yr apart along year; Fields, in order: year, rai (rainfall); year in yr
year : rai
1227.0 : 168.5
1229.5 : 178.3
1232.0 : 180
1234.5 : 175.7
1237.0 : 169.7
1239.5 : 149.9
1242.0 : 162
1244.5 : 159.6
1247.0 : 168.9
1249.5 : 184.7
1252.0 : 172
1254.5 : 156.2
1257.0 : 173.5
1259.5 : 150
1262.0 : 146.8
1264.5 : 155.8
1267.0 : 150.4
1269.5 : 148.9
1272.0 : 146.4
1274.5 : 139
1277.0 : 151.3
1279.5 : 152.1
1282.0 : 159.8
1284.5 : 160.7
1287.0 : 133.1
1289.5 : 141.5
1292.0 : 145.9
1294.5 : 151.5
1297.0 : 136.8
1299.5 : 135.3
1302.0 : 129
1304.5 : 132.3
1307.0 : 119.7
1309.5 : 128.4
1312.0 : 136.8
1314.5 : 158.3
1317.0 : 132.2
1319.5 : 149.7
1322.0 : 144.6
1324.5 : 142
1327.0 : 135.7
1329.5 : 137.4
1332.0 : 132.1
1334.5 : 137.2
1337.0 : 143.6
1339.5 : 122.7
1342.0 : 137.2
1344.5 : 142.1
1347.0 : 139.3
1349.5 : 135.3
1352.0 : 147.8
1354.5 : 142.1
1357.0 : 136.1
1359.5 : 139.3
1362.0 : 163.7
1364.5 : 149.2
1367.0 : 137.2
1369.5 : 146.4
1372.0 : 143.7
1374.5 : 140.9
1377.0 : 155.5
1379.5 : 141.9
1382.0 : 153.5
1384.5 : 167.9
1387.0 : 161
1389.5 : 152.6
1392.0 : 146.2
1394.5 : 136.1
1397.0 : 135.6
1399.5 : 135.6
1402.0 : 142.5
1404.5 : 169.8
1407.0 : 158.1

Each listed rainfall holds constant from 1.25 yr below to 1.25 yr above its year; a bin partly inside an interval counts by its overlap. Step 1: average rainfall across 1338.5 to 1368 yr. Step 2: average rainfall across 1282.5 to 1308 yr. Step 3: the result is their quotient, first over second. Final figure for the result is 1.01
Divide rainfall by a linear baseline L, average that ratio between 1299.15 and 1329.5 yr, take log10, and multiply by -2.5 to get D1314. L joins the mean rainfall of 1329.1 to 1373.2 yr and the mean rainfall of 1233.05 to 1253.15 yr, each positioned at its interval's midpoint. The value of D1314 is 0.10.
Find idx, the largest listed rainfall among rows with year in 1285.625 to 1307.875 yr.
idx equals 151.5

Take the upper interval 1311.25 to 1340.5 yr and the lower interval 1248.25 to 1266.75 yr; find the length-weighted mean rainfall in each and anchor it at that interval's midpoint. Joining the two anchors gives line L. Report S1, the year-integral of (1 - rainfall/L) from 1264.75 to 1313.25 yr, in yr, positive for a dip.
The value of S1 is 3.0 yr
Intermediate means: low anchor 162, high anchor 140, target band 142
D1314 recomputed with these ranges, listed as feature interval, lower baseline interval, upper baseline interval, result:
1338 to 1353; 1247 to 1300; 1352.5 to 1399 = 0.09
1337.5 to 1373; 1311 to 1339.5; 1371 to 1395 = 0.03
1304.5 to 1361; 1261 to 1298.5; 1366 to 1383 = 0.06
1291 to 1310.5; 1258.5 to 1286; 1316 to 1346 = 0.08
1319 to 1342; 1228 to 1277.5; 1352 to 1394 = 0.11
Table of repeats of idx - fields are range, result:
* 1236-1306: 184.7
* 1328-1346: 143.6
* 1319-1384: 163.7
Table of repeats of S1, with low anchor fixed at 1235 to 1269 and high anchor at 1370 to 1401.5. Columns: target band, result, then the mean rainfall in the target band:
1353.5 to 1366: 0.3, 146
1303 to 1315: 1.7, 134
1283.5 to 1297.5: 1.1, 145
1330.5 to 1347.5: 1.8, 136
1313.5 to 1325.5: 0.7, 145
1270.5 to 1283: 0.7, 150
